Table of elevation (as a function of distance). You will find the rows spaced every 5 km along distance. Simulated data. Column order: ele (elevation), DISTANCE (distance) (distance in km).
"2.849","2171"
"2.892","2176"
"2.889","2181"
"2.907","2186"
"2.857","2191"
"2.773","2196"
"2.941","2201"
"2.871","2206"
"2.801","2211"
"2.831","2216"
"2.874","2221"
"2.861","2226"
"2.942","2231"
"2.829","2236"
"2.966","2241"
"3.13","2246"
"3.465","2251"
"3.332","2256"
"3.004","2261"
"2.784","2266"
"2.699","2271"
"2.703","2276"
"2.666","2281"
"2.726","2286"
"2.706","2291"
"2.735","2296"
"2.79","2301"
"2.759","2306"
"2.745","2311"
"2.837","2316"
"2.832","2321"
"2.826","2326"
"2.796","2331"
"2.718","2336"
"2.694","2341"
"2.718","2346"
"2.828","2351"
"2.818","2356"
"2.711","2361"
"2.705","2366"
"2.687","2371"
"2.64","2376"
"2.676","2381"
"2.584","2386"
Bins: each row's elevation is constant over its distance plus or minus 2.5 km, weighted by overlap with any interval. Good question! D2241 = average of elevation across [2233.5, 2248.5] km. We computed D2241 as 2.98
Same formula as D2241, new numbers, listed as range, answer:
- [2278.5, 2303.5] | 2.72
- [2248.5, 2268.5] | 3.15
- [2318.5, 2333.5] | 2.82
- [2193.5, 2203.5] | 2.86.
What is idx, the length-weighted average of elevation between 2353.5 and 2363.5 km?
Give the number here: 2.76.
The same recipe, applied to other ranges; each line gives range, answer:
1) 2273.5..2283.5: 2.68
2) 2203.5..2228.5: 2.85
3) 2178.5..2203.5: 2.87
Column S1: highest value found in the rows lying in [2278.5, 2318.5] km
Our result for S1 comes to 2.837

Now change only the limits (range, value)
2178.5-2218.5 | 2.941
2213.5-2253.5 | 3.465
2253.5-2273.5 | 3.332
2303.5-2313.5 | 2.759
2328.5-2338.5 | 2.796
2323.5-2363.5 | 2.828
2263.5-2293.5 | 2.784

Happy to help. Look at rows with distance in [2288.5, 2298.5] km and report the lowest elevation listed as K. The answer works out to 2.706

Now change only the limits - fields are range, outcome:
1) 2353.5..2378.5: 2.64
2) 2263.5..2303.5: 2.666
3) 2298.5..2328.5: 2.745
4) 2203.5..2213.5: 2.801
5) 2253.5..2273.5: 2.699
